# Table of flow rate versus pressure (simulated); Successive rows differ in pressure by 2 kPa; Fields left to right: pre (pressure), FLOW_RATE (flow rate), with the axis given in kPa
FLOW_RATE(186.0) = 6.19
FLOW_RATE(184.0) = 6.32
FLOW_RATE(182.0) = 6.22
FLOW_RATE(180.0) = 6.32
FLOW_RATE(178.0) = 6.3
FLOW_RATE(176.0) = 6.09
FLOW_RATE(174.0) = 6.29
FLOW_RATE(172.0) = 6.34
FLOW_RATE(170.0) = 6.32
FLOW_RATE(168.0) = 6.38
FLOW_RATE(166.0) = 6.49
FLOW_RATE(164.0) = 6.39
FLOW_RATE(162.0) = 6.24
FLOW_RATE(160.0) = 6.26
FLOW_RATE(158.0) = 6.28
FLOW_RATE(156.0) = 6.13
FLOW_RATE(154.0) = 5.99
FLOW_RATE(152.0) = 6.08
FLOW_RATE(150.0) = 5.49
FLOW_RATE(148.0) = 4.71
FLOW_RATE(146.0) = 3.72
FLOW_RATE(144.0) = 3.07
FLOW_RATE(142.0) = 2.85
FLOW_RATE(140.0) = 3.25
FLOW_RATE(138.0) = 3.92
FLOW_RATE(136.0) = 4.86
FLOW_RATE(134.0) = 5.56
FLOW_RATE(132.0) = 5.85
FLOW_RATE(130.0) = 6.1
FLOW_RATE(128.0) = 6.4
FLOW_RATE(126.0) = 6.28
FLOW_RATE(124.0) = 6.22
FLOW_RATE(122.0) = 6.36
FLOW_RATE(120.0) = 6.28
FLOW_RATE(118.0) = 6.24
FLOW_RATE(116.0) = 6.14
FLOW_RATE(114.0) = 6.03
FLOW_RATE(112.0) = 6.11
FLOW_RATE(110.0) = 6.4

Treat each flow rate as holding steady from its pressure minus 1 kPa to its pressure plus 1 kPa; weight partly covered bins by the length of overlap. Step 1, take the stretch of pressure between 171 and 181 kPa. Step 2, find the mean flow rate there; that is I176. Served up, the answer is 6.27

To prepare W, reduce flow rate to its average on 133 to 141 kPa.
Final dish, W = 4.4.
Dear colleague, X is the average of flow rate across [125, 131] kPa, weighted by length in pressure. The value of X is 6.26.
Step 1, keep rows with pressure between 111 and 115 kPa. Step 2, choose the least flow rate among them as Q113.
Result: 6.03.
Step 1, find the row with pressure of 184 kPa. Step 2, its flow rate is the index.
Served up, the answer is 6.32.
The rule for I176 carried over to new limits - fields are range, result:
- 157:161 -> 6.27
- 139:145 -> 3.06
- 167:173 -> 6.35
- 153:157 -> 6.06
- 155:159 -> 6.21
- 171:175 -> 6.31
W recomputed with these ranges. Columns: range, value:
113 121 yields 6.17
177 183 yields 6.28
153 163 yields 6.18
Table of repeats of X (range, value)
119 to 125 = 6.29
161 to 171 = 6.36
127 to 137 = 5.75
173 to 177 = 6.19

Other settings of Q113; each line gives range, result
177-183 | 6.22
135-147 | 2.85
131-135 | 5.56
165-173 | 6.32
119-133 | 5.85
